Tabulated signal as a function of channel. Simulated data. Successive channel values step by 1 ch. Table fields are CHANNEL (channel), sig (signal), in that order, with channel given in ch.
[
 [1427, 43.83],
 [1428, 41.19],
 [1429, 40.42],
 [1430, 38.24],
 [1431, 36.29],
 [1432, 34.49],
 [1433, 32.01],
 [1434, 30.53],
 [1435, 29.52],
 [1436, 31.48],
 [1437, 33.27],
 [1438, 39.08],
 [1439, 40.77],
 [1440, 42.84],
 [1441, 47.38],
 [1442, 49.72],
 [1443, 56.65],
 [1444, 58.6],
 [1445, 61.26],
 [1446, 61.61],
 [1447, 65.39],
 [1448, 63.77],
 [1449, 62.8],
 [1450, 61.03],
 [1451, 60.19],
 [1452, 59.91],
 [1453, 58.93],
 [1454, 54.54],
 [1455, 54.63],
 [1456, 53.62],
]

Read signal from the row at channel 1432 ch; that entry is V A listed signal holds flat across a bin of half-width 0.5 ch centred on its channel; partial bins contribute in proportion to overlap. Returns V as 34.49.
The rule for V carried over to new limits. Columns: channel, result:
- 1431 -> 36.29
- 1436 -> 31.48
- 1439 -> 40.77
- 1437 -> 33.27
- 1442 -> 49.72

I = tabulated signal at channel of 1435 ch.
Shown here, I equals 29.52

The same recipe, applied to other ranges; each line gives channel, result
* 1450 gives 61.03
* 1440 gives 42.84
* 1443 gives 56.65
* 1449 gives 62.8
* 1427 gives 43.83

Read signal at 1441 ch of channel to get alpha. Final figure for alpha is 47.38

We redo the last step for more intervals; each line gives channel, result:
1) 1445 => 61.26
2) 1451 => 60.19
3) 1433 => 32.01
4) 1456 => 53.62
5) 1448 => 63.77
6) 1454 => 54.54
